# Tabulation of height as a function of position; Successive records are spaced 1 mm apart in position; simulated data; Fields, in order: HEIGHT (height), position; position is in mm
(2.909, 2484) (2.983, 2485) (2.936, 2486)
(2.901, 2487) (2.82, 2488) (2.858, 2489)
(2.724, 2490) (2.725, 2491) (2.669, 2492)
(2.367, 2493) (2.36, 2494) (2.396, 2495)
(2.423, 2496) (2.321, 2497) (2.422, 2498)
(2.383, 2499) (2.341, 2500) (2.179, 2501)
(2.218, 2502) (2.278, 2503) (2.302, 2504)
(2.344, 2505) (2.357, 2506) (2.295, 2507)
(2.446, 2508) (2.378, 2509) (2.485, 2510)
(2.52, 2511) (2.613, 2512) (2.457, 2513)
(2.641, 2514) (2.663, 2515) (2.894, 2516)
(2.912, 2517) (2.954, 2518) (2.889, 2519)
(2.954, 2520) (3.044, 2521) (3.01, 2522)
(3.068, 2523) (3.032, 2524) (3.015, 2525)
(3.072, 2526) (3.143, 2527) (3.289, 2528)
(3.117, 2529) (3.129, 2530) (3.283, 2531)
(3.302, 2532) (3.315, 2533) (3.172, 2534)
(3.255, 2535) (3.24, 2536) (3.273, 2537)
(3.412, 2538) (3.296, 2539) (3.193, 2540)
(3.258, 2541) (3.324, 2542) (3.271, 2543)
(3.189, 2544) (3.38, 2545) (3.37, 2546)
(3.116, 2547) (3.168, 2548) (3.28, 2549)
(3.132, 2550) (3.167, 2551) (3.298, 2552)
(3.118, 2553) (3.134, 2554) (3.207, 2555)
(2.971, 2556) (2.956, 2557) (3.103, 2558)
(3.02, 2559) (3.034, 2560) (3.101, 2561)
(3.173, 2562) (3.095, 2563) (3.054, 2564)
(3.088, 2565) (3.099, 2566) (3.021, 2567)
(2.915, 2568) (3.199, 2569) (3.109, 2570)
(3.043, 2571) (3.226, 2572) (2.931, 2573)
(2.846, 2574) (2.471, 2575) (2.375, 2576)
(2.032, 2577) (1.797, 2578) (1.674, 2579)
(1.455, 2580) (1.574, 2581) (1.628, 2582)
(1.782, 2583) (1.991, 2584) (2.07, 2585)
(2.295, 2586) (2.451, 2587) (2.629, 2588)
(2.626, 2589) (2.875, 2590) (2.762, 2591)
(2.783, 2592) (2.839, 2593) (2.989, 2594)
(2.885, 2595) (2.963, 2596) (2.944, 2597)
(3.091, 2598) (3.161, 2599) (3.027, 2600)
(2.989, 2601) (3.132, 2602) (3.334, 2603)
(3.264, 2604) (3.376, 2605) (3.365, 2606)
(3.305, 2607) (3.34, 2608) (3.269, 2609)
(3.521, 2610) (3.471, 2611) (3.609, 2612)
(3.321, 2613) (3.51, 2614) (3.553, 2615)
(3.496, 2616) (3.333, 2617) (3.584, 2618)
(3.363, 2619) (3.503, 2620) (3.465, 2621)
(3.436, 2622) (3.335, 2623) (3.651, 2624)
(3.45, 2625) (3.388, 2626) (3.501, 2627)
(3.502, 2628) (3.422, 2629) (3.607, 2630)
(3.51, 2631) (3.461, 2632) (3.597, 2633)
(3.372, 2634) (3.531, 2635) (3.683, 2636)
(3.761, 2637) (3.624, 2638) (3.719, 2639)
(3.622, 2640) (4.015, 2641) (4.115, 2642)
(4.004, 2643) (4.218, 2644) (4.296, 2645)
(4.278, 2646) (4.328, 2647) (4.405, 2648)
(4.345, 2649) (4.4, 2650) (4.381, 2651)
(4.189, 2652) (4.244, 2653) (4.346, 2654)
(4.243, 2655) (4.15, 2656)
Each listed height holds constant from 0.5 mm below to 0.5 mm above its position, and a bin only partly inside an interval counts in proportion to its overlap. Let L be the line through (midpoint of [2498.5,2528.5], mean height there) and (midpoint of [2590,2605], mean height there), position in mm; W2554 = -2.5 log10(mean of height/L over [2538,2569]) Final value -0.12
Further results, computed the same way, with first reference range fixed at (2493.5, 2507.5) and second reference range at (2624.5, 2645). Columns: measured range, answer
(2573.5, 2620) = 0.17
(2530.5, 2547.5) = -0.20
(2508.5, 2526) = -0.12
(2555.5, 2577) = 0.00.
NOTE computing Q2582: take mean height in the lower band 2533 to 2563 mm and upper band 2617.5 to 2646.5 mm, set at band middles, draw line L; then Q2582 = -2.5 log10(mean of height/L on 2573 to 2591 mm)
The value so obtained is 0.472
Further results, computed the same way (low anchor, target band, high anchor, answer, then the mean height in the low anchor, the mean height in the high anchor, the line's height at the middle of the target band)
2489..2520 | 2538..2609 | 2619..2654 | 0.10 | 2.51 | 3.81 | 3.19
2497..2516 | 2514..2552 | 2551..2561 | -0.13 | 2.42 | 3.1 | 2.78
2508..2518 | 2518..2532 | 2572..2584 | -0.22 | 2.63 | 2.1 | 2.53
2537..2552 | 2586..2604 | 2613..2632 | 0.17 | 3.26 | 3.47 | 3.4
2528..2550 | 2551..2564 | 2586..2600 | 0.00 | 3.25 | 2.83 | 3.11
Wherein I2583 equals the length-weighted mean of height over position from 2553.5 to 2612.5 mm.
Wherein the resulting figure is 2.84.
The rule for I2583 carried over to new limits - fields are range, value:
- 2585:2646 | 3.35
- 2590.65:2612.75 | 3.16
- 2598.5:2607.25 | 3.21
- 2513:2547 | 3.12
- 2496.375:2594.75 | 2.81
